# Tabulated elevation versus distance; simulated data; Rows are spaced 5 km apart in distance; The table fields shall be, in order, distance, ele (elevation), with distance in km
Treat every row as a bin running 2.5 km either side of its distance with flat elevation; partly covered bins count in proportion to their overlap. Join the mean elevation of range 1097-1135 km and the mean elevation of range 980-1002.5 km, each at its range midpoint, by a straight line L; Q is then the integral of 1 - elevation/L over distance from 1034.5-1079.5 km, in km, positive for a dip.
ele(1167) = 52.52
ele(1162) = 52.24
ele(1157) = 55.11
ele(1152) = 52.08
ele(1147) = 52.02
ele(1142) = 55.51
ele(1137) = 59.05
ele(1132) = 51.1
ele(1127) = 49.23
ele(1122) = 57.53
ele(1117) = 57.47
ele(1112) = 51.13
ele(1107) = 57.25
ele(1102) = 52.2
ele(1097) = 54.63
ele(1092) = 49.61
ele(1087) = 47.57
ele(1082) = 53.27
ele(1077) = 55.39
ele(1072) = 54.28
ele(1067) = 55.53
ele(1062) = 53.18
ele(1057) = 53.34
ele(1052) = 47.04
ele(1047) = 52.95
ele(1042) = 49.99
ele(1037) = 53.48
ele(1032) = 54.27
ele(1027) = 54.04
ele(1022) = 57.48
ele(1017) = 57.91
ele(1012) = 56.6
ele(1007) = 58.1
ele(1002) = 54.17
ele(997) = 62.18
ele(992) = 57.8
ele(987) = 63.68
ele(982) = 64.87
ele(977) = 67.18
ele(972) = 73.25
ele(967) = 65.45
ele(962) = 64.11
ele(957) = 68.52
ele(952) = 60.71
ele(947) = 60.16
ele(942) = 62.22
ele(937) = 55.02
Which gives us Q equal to 3.5 km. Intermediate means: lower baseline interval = 61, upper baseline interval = 53.8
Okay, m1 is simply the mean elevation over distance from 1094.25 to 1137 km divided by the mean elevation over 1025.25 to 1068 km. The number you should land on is 1.03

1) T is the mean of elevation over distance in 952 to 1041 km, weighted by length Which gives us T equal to 60.6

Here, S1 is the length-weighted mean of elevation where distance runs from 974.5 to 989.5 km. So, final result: 65.2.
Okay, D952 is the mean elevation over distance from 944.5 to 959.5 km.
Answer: 63.1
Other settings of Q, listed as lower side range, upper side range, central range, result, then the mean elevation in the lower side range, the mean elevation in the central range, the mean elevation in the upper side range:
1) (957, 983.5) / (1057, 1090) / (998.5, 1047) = 3.97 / 67.2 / 55.1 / 53.2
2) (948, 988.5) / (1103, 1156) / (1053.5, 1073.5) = 1.77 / 65.8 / 53.7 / 54.2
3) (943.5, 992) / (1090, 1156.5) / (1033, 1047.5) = 1.81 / 64.9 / 52.2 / 53.8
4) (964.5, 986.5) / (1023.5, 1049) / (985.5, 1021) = 1.37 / 67.3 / 58.4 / 53.1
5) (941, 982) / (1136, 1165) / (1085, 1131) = 2.93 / 65.3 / 53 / 54.1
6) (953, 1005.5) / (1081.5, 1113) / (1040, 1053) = 1.57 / 63.9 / 50.3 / 52.2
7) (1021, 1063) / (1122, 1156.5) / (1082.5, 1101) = 0.74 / 52.7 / 51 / 53.6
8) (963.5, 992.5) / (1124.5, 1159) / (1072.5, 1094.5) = 2.34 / 65.9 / 51.7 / 53.4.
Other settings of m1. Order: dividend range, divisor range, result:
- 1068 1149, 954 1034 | 0.88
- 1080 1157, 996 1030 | 0.94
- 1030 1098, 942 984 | 0.80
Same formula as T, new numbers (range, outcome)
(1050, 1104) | 52.4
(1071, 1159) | 53.6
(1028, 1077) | 52.9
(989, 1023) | 57.8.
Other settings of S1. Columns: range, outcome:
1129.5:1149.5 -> 54.4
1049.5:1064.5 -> 51.2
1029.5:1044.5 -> 52.6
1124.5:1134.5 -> 50.2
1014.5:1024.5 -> 57.7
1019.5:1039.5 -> 54.8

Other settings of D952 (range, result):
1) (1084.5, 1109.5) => 52.3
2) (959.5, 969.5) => 64.8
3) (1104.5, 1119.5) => 55.3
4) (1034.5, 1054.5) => 50.9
